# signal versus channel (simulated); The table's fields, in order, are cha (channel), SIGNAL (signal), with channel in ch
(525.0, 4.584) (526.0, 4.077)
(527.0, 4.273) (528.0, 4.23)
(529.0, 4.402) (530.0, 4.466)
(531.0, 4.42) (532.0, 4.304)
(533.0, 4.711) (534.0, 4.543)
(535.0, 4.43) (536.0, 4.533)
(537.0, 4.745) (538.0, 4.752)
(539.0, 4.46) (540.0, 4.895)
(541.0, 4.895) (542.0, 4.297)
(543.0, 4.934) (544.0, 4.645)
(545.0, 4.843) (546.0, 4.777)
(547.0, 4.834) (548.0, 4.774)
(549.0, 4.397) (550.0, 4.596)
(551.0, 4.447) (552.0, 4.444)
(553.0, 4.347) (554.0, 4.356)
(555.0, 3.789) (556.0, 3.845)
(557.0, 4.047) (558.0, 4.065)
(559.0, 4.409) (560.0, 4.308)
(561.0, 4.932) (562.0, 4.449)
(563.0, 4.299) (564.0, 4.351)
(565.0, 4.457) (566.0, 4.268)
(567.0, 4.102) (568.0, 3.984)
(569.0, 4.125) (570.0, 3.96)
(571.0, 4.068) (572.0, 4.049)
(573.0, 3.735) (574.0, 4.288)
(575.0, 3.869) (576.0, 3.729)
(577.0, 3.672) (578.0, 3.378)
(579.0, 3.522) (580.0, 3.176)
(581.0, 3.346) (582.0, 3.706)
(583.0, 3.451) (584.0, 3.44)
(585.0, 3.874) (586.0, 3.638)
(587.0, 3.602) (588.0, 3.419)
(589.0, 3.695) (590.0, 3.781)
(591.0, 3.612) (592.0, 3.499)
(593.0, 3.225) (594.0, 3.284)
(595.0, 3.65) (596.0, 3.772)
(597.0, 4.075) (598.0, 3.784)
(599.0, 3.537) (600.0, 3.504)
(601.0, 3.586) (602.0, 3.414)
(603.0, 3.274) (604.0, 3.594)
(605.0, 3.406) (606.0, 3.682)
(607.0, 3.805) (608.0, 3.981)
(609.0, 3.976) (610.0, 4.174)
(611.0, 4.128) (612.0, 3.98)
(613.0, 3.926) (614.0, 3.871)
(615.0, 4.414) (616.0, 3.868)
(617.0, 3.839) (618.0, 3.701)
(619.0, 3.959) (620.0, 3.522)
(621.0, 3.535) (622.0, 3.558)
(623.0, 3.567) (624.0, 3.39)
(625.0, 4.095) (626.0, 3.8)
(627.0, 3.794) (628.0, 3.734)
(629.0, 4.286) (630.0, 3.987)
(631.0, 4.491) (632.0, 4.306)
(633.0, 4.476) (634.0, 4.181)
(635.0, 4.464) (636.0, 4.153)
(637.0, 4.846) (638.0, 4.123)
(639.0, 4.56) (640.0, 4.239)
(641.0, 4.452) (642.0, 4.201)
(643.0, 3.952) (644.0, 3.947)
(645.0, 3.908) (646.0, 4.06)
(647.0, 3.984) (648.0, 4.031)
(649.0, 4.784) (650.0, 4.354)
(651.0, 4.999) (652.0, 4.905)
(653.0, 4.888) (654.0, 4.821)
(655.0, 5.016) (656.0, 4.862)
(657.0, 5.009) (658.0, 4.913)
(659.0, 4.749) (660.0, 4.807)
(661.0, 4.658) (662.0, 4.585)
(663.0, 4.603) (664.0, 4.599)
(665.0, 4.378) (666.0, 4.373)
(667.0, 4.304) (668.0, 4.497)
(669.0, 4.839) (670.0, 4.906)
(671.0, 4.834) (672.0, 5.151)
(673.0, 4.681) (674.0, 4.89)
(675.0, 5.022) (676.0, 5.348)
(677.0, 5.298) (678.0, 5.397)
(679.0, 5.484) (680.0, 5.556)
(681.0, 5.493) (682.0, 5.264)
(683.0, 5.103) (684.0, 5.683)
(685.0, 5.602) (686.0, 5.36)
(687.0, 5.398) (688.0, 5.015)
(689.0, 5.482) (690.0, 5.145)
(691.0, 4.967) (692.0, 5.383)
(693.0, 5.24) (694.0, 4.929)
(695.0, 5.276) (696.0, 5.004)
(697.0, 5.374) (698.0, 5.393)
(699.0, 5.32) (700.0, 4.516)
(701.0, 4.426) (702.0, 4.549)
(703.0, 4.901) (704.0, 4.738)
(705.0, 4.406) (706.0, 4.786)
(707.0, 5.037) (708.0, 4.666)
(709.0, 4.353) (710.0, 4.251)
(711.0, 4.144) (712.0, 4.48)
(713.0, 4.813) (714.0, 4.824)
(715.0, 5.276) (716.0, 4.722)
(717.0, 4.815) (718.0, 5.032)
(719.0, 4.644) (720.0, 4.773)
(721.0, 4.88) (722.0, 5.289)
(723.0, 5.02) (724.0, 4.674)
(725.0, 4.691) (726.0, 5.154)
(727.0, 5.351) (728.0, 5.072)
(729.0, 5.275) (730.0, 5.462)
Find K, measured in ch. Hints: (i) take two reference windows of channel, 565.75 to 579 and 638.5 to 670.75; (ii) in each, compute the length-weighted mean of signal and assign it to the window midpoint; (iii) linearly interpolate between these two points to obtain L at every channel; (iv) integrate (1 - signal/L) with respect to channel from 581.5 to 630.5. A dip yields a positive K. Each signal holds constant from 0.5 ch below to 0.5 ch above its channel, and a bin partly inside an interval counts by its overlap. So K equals 5.3 ch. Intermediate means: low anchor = 3.92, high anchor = 4.54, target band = 3.72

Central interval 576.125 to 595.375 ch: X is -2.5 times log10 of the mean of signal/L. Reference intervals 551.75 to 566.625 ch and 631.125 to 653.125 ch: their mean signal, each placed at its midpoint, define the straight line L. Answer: 0.22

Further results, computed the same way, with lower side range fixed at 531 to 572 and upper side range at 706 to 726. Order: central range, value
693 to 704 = -0.05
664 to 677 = -0.02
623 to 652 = 0.10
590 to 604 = 0.26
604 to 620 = 0.17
